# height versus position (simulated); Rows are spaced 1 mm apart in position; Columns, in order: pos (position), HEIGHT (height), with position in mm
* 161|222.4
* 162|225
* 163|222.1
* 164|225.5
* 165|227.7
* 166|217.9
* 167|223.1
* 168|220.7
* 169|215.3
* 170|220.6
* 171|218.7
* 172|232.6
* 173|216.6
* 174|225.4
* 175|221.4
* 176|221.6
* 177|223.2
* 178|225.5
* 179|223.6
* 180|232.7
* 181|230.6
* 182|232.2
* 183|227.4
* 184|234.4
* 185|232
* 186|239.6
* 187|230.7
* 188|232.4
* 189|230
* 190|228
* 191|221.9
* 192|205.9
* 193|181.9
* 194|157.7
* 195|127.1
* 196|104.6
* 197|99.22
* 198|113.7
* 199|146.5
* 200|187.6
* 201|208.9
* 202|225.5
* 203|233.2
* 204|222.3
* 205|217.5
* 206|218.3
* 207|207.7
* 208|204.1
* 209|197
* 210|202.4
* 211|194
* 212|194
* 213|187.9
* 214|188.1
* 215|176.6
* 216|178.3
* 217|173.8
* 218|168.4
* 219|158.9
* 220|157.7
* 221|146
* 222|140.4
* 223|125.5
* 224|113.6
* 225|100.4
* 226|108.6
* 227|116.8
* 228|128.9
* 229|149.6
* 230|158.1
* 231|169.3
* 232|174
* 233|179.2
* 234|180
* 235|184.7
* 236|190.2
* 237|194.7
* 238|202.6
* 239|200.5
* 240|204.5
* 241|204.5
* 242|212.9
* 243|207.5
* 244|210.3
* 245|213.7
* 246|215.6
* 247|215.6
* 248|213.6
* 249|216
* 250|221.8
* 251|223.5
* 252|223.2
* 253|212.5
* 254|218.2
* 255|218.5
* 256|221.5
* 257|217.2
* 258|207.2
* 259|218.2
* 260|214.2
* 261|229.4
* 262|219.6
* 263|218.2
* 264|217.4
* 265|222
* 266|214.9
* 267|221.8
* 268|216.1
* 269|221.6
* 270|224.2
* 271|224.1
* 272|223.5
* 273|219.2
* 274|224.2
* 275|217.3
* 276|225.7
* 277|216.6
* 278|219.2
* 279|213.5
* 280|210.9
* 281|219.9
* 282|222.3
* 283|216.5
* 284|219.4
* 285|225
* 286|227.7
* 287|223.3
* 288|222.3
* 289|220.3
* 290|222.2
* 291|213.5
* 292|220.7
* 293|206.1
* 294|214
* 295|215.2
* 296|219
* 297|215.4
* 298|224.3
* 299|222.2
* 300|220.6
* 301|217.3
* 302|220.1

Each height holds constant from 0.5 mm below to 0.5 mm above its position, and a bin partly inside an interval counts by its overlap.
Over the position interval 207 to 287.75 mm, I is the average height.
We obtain 198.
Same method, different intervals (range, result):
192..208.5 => 179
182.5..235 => 179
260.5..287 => 220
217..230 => 137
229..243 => 188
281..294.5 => 220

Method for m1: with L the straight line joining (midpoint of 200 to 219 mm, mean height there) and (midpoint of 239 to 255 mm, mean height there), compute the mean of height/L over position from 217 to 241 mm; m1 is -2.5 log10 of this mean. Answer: 0.28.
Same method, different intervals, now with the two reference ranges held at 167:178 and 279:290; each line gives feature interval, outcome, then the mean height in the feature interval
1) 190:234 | 0.29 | 170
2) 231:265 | 0.06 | 209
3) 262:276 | 0.00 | 221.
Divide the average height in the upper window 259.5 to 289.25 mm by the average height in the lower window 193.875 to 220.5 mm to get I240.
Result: 1.22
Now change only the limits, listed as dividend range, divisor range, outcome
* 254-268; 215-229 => 1.54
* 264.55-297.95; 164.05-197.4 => 1.03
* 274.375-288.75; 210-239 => 1.35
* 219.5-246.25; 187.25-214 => 0.89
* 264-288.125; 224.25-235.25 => 1.49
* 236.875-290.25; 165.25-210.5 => 1.05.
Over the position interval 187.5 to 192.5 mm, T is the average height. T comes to 224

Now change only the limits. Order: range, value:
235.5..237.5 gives 192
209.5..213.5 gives 195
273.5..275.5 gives 221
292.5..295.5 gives 212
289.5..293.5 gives 216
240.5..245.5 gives 210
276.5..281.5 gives 216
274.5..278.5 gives 220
